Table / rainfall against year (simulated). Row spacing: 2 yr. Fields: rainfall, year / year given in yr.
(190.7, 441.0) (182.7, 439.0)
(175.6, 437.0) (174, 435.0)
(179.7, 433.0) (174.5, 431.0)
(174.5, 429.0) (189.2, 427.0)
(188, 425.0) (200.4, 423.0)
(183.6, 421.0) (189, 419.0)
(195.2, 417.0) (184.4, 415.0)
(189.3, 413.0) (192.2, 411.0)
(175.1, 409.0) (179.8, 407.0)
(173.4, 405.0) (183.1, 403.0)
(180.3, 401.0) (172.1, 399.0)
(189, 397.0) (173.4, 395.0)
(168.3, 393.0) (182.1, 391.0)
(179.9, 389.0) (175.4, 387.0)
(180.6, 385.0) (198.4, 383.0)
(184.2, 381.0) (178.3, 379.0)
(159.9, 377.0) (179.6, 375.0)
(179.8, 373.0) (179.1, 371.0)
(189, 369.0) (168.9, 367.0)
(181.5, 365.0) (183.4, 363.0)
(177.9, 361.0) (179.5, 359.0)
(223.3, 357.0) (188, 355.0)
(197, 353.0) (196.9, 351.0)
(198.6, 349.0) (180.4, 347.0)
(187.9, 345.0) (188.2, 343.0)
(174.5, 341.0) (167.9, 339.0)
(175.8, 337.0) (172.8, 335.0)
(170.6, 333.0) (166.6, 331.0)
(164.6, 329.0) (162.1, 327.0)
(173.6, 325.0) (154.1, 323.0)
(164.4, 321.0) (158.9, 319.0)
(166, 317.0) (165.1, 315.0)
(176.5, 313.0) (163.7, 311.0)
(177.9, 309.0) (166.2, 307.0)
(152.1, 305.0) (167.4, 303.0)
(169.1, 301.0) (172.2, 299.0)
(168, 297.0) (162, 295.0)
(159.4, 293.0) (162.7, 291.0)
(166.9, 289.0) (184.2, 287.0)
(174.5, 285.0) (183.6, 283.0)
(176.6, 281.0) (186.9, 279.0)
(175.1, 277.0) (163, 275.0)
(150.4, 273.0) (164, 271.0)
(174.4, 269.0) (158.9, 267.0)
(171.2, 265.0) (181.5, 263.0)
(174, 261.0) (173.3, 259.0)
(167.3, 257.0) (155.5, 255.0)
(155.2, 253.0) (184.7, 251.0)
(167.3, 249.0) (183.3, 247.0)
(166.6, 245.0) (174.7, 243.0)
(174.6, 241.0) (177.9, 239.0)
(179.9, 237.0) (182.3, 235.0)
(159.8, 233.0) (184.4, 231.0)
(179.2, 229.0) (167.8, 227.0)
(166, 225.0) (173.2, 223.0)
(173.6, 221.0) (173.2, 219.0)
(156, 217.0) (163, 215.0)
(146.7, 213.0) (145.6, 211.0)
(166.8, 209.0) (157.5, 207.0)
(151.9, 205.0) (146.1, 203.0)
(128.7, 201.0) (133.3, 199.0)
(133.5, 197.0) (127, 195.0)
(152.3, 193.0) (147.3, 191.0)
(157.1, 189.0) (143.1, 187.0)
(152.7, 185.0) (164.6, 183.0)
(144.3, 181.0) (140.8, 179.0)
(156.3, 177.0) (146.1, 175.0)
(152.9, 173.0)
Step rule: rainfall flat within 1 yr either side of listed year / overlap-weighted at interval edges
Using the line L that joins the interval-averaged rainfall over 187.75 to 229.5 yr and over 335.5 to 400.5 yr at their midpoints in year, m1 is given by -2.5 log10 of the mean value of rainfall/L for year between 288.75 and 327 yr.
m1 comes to 0.04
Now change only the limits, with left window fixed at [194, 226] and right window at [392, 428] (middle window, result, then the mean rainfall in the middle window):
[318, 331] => 0.047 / 163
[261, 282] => -0.054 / 170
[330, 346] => -0.019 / 176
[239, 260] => -0.078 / 171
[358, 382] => -0.006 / 178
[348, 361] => -0.121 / 196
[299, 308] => 0.016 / 165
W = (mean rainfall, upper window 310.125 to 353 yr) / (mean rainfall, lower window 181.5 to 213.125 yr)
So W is 1.2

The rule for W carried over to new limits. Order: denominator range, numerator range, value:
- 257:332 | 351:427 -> 1.09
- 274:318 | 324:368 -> 1.06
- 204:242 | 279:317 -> 1.01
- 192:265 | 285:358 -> 1.06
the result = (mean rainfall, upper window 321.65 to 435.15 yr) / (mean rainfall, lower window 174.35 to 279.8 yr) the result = 1.12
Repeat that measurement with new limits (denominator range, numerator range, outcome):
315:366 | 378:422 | 1.02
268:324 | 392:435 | 1.09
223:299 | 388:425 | 1.07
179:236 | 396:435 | 1.18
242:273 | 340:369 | 1.11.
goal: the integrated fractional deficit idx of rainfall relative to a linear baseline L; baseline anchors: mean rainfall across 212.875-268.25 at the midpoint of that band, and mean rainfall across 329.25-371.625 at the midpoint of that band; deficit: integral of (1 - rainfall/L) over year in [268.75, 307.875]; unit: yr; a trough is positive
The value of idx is 1.6 yr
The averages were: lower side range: 171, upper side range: 183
